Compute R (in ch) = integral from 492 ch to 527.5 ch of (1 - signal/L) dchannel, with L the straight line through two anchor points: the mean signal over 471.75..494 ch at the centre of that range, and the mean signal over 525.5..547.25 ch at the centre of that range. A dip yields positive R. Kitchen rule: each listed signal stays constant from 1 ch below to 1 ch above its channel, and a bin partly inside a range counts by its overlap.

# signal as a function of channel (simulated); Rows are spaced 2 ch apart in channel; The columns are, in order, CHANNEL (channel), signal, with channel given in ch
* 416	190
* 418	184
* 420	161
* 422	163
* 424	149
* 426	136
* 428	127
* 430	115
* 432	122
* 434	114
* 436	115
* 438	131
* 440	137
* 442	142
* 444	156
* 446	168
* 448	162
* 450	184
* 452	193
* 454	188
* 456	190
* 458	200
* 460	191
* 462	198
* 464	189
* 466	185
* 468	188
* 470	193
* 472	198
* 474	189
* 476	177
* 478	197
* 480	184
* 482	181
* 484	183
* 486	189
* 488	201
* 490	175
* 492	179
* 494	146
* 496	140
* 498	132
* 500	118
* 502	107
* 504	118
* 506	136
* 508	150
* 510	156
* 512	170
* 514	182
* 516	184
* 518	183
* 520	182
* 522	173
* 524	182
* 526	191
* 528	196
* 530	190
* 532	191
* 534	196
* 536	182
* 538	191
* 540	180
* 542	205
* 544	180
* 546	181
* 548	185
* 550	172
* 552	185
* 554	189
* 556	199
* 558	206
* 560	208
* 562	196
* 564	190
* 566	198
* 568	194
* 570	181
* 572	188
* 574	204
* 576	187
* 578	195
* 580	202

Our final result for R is 5.67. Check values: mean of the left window 184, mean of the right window 189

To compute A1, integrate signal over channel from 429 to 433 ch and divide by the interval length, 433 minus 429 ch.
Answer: 118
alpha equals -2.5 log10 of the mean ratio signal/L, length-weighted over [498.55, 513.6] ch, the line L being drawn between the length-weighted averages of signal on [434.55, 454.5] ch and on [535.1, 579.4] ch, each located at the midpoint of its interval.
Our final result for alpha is 0.26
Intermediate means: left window 156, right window 191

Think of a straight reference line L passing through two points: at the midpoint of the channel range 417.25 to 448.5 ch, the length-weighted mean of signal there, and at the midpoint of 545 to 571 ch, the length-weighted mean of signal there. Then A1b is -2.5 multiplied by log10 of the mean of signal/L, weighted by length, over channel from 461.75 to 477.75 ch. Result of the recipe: -0.209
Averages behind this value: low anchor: 142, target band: 190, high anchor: 191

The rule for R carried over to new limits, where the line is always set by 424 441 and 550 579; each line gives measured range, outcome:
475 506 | -1.23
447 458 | -3.92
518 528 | -0.65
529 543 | -0.92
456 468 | -4.33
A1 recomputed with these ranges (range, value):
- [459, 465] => 193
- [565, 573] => 190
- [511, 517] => 179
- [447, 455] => 182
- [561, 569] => 194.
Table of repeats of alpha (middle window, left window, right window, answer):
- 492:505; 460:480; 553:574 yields 0.415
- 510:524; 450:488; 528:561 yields 0.074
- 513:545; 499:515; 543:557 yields -0.145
